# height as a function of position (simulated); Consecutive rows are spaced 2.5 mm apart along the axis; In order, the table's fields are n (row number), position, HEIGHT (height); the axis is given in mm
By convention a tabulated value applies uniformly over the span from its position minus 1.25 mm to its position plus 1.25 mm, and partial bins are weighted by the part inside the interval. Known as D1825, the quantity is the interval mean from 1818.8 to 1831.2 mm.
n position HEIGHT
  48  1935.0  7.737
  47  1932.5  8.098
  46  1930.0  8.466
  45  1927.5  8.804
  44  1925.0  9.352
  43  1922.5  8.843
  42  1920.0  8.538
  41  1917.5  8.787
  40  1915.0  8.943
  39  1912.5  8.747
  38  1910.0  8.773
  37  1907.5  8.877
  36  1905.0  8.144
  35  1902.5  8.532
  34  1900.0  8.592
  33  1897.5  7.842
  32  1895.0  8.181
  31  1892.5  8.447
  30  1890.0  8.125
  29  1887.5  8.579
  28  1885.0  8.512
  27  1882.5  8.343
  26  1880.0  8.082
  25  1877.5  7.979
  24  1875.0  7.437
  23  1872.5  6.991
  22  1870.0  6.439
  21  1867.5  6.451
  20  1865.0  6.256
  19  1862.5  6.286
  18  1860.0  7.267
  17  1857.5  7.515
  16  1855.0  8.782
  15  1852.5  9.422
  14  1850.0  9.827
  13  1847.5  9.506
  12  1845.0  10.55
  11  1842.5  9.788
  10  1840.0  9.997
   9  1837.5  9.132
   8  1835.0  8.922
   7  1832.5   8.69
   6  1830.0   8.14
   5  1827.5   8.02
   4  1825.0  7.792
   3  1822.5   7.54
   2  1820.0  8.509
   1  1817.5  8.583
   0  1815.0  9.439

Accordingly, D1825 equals 8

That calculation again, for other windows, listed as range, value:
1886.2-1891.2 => 8.36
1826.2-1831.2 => 8.08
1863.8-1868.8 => 6.36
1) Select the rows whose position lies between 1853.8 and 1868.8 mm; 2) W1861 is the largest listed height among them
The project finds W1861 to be 8.782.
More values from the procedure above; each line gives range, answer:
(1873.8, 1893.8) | 8.579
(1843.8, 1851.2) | 10.55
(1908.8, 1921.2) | 8.943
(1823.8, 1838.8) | 9.132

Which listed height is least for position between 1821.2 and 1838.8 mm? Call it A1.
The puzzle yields 7.54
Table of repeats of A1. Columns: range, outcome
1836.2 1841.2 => 9.132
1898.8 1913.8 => 8.144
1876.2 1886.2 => 7.979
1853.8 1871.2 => 6.256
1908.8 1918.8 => 8.747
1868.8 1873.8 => 6.439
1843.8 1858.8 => 7.515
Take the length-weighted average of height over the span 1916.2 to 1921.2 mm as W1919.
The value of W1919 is 8.67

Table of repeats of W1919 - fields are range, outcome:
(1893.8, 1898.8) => 8.02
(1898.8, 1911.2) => 8.58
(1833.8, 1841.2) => 9.35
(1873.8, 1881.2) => 7.83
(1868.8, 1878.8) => 7.22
